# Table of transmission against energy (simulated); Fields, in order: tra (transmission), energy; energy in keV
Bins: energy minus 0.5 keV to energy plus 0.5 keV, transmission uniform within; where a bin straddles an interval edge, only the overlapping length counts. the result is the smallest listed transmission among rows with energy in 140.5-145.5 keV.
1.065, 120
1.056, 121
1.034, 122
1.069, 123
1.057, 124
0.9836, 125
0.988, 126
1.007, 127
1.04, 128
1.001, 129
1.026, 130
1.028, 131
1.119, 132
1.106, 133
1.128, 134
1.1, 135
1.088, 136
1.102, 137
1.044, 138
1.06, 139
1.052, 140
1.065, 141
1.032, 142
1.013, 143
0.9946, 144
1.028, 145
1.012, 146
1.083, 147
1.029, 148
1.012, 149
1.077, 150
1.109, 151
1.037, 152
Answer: 0.9946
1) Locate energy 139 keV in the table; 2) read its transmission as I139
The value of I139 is 1.06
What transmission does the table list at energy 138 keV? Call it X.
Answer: 1.044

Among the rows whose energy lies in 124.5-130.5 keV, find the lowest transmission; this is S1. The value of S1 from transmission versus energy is 0.9836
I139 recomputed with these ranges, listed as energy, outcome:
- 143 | 1.013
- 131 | 1.028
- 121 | 1.056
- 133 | 1.106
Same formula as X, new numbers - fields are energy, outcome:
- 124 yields 1.057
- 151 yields 1.109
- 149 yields 1.012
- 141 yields 1.065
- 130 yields 1.026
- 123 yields 1.069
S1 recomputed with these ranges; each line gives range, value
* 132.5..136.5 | 1.088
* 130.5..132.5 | 1.028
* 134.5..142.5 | 1.032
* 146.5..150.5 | 1.012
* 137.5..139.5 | 1.044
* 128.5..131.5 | 1.001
